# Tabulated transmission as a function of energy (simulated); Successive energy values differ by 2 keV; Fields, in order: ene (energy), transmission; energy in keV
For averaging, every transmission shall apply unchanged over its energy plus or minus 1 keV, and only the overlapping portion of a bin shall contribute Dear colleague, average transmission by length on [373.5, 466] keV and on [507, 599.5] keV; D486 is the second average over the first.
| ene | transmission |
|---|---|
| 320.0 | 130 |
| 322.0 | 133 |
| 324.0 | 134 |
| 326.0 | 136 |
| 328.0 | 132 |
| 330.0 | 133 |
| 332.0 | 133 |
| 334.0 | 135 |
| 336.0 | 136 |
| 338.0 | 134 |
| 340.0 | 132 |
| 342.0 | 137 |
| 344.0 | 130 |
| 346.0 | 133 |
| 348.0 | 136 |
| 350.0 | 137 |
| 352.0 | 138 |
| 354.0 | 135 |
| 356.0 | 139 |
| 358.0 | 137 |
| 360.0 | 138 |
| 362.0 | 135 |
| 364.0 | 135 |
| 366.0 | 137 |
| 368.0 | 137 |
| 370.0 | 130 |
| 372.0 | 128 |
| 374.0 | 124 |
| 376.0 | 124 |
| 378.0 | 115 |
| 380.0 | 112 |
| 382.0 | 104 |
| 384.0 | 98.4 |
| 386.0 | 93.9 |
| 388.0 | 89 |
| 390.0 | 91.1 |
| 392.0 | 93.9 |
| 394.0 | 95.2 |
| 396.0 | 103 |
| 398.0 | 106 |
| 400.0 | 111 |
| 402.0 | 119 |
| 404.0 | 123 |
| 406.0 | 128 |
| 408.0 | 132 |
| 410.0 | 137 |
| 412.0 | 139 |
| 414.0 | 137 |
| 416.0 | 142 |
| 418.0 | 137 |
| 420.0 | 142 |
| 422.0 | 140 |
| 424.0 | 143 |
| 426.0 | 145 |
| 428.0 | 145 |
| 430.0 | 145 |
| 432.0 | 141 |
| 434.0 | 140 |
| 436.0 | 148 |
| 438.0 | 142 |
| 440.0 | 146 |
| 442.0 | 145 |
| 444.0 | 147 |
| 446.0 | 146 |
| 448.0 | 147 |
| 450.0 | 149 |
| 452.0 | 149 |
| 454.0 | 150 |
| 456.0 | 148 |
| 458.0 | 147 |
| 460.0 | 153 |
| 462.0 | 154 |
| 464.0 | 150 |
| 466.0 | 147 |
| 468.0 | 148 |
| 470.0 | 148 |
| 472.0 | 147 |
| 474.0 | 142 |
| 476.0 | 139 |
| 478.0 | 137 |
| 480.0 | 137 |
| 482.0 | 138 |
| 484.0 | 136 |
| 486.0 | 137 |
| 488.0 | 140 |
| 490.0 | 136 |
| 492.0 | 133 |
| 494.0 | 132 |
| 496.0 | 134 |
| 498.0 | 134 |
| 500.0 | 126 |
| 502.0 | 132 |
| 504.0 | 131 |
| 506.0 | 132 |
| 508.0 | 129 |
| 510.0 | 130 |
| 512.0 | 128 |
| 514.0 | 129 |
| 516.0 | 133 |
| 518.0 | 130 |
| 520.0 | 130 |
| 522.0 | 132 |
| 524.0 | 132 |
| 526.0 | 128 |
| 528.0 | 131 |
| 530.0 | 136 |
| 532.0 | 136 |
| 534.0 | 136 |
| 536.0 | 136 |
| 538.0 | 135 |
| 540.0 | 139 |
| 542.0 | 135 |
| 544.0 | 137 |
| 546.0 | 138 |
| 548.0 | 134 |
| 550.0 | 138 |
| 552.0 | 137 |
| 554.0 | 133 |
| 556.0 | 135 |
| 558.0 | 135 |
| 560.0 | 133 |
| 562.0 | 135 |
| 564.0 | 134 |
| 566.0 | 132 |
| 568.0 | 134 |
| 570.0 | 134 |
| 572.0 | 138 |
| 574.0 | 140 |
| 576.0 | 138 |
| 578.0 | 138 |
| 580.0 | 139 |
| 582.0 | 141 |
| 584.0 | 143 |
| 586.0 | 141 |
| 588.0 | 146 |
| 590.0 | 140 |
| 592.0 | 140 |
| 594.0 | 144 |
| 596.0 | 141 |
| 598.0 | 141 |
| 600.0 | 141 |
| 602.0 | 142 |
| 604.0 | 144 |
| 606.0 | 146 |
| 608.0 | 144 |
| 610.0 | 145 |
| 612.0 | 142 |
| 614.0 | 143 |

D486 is 1.04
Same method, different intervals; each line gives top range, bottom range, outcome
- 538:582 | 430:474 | 0.93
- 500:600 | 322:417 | 1.08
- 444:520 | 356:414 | 1.17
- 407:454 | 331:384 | 1.09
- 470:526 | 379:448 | 1.06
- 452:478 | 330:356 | 1.09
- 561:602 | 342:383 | 1.07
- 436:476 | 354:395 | 1.25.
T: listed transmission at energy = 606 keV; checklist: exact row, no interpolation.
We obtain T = 146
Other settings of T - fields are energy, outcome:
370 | 130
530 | 136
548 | 134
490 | 136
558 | 135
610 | 145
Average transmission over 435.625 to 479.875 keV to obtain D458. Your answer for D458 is 147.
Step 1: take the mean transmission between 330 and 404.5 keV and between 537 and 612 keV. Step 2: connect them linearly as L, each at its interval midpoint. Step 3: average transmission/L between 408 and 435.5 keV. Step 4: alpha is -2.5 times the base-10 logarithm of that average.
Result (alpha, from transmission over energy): -0.11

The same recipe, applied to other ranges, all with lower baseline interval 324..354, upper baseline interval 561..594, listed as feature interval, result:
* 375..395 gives 0.310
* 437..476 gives -0.084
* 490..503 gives 0.040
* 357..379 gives 0.033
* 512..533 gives 0.049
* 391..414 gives 0.151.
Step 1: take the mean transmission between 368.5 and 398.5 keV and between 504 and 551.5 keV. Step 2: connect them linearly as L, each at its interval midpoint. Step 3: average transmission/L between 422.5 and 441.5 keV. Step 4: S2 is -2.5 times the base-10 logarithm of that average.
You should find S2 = -0.23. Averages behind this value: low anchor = 108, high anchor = 133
